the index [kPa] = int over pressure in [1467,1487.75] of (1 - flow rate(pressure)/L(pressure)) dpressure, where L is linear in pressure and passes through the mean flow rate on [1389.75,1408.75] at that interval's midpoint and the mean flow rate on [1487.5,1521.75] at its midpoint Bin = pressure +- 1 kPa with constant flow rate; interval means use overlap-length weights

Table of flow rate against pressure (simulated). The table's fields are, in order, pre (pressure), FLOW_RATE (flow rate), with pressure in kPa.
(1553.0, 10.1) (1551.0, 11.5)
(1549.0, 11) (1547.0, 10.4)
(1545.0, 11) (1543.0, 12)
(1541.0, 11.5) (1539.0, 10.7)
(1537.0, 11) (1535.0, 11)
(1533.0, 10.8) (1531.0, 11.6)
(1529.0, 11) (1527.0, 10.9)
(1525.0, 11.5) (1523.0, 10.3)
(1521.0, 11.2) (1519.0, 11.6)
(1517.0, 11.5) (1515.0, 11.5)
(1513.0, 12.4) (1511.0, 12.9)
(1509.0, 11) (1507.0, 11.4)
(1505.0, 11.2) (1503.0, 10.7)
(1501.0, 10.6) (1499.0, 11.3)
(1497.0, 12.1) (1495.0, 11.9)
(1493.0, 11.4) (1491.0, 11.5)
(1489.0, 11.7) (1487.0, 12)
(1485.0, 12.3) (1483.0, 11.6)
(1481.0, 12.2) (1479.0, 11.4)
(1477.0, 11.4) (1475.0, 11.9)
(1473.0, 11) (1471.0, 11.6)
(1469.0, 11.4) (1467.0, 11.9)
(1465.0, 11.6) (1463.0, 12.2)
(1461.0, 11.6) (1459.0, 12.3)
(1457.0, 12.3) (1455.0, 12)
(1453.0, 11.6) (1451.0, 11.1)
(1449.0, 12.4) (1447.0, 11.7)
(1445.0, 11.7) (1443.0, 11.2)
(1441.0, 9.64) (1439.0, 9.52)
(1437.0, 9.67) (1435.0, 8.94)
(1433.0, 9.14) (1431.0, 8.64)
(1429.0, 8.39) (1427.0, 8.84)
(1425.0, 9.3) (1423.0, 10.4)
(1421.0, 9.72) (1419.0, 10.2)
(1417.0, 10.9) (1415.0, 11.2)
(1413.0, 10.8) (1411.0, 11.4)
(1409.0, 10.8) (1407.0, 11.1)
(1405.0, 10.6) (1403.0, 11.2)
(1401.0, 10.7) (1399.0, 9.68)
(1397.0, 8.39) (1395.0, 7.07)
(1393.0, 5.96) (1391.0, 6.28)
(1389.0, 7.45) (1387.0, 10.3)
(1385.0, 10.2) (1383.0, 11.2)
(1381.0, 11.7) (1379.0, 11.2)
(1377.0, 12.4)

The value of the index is -1.5 kPa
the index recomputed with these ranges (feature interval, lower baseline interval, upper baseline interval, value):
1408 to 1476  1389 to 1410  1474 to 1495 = -2.4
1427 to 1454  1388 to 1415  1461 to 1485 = 1.1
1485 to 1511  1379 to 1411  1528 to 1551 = -2.0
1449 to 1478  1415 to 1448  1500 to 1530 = -3.6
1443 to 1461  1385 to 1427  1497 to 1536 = -2.6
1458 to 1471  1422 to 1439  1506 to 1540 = -2.4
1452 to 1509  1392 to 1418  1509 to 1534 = -3.8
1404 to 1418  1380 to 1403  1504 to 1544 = -2.3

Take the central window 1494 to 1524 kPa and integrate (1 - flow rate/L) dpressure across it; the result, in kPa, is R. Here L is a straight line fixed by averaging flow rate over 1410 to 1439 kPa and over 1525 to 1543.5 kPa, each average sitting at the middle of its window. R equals -1.6 kPa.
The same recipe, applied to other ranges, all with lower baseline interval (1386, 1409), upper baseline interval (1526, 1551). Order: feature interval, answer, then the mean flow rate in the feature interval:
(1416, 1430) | -0.39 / 9.68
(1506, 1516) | -1.07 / 11.8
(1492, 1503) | -0.93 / 11.4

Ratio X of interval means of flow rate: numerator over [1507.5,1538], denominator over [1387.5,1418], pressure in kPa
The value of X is 1.18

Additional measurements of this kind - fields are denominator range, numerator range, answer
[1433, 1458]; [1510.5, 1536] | 1.04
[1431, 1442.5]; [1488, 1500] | 1.24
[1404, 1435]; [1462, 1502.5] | 1.16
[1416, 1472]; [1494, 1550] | 1.05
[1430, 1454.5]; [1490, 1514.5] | 1.10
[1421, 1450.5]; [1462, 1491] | 1.18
